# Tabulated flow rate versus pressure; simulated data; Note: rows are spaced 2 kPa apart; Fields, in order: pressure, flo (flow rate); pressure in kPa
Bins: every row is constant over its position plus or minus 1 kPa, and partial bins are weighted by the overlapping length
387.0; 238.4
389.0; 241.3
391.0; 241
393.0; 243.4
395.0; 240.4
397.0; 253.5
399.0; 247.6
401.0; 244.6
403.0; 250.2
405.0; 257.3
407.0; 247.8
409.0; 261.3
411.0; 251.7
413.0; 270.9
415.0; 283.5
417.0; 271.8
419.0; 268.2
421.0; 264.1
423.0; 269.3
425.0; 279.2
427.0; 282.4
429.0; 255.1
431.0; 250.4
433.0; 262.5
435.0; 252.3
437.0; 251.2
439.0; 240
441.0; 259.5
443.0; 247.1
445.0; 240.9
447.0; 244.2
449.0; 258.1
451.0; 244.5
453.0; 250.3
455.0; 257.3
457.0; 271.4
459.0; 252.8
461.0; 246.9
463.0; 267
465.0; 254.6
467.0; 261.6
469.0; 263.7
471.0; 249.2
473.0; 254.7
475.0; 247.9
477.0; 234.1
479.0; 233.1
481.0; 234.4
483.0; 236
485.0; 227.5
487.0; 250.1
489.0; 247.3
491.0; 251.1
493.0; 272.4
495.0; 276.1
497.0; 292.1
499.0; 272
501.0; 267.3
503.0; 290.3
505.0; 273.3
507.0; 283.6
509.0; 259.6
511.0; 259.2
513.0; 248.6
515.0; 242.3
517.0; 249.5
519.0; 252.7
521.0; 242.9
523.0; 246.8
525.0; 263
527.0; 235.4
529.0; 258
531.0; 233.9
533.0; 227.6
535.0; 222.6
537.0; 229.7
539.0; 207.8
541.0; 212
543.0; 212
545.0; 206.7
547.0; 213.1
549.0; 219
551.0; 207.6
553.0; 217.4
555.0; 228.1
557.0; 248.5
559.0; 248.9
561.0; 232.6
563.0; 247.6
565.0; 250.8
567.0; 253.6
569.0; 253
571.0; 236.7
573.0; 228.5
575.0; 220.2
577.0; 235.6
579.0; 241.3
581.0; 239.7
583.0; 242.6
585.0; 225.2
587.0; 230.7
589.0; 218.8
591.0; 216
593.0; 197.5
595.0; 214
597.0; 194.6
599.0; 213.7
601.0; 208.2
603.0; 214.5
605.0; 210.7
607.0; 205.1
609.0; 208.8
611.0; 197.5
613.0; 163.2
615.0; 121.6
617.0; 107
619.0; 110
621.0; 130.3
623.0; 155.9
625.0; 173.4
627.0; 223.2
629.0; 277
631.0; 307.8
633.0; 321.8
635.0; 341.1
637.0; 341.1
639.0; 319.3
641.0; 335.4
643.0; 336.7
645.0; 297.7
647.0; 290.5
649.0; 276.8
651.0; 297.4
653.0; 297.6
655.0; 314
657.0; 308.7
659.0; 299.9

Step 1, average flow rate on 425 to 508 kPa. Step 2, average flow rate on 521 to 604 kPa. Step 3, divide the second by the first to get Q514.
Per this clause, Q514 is 0.9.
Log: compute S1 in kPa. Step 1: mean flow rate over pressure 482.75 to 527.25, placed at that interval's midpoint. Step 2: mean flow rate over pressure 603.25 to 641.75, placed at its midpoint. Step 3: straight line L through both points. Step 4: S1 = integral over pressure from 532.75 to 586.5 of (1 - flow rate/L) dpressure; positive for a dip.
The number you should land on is 2.6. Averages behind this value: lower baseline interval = 259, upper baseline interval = 223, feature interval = 230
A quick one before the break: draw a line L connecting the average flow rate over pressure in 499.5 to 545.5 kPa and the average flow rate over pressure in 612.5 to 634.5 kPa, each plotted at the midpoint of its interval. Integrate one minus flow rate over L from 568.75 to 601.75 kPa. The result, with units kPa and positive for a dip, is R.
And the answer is -1.59 kPa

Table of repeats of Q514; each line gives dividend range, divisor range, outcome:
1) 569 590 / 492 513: 0.85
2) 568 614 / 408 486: 0.85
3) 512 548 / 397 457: 0.91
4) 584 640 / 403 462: 0.84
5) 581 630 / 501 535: 0.77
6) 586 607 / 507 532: 0.84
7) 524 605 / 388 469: 0.89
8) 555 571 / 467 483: 1.00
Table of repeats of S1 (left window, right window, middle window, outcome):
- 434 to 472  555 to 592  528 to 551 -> 1.9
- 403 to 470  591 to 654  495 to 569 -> 0.8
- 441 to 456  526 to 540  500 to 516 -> -2.0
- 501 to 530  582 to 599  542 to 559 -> 1.3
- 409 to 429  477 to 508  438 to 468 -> 1.4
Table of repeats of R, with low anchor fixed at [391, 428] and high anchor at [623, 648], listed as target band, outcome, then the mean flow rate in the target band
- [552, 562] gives 1.6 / 235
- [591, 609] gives 4.9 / 208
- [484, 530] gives 2.4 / 259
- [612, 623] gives 6.1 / 129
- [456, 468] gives 0.4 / 259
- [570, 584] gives 2.4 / 235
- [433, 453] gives 1.1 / 249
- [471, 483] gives 1.3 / 241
